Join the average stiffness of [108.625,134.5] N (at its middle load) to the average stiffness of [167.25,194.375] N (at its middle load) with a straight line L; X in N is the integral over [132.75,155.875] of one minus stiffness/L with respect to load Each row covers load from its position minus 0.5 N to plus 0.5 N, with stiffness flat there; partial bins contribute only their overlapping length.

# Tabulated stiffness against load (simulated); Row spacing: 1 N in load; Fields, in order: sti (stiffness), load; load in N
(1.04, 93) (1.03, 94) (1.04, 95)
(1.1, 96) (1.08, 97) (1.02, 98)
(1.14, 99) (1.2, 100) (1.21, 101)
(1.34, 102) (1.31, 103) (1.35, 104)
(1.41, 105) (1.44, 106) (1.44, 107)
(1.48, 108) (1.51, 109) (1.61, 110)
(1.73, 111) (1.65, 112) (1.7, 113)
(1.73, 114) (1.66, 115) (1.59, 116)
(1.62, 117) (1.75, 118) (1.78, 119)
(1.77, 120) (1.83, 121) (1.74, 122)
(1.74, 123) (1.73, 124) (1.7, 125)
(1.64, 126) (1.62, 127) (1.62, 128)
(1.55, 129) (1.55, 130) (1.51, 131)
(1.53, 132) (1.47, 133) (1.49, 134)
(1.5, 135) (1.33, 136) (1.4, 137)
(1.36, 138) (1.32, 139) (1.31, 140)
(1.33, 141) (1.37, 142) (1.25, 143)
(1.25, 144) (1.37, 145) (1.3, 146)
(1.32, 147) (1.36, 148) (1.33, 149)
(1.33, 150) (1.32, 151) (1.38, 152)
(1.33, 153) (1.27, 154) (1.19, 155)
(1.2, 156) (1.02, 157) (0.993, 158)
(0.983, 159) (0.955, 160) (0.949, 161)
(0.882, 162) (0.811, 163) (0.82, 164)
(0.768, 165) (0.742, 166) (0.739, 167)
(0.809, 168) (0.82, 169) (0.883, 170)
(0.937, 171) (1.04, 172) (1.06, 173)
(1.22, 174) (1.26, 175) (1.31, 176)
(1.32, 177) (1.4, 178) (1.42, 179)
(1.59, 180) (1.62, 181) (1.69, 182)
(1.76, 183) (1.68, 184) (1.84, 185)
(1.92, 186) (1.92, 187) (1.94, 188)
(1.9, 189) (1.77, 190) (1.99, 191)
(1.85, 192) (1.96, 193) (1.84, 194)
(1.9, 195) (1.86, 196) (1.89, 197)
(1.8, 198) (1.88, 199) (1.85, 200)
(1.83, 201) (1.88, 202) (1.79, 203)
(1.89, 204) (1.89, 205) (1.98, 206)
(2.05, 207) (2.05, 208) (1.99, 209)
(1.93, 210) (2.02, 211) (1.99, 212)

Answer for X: 3.67 N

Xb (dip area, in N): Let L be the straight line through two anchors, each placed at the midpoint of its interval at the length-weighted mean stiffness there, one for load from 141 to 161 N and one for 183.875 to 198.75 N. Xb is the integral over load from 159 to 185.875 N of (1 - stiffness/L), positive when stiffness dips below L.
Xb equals 7.2 N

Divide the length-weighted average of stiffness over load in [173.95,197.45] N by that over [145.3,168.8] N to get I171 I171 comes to 1.59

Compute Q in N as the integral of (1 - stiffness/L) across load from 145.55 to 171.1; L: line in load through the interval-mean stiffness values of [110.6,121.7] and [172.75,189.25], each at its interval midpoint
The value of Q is 9.0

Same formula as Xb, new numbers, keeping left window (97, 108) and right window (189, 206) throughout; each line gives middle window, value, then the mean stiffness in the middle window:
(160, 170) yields 5.1 N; 0.826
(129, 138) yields 0.0 N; 1.47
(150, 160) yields 2.6 N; 1.18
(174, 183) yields 1.5 N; 1.46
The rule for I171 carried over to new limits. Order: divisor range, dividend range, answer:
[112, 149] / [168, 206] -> 1.06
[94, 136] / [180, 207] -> 1.23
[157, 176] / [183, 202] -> 1.99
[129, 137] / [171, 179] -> 0.83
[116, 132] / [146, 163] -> 0.70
